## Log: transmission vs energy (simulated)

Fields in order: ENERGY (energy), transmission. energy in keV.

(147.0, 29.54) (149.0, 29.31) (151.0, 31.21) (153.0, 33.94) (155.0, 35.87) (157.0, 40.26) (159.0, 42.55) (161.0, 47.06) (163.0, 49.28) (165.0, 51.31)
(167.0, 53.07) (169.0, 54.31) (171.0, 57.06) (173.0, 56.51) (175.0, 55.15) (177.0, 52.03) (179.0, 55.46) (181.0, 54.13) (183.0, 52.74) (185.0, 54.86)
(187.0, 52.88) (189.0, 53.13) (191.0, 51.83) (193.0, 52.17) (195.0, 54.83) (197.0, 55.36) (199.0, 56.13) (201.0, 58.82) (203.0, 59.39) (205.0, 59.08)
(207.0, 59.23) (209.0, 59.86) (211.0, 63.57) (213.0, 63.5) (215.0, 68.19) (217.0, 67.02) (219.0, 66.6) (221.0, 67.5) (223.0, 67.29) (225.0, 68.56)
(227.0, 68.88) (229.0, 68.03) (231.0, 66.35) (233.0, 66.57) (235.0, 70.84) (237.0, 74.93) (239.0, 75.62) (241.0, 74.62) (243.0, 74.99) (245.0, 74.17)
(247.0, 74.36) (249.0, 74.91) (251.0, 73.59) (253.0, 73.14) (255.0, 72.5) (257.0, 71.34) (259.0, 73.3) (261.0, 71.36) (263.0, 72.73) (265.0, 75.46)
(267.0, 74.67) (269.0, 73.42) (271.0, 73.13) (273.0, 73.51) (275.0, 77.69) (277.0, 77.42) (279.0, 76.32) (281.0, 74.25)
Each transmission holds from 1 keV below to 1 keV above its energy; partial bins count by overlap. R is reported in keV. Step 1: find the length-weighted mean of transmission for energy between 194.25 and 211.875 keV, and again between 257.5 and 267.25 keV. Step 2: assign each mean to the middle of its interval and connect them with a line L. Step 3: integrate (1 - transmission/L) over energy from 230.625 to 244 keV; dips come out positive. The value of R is -1.03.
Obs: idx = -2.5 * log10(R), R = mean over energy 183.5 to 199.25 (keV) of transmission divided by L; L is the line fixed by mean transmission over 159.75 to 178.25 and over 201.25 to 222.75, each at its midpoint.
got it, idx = 0.09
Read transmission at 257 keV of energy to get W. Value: 71.34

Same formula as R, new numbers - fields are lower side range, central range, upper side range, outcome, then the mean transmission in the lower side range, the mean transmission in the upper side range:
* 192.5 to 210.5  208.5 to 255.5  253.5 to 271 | -3.3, 57.5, 73.1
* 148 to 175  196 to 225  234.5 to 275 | -1.1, 45.1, 73.8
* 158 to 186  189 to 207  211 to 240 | 1.3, 52.5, 68.4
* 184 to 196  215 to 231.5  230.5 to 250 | -0.3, 53.3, 72.9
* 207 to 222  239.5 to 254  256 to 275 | -0.8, 64.8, 73.4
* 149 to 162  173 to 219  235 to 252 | -2.5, 37.8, 74.4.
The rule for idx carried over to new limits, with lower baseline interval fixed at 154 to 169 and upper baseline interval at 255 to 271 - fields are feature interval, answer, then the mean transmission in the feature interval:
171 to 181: -0.10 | 54.9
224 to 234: -0.06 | 67.7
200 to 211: -0.03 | 59.7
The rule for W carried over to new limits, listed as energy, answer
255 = 72.5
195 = 54.83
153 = 33.94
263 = 72.73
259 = 73.3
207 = 59.23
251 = 73.59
